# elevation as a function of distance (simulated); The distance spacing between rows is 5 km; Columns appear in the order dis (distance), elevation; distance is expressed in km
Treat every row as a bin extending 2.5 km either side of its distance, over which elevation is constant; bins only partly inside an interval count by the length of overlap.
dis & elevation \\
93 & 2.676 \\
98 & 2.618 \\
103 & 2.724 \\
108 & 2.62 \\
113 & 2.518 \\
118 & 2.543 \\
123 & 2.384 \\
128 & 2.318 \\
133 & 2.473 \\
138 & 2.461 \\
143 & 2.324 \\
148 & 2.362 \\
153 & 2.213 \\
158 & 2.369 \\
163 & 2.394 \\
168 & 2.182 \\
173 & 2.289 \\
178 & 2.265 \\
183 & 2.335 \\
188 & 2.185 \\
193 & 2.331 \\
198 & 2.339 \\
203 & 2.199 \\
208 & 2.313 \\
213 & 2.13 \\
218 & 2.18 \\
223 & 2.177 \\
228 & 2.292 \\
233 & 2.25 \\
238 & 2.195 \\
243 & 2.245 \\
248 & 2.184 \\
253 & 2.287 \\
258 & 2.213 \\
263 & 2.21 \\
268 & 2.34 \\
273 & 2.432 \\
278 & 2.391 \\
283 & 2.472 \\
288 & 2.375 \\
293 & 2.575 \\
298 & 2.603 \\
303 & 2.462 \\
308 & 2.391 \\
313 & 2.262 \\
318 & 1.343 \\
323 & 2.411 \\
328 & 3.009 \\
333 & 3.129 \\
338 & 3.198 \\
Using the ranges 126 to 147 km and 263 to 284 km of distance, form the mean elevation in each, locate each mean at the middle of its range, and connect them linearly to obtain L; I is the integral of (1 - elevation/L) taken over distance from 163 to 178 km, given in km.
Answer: 0.8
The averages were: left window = 2.39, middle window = 2.27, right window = 2.38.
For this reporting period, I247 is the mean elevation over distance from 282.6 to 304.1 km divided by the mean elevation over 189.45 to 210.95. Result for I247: 1.1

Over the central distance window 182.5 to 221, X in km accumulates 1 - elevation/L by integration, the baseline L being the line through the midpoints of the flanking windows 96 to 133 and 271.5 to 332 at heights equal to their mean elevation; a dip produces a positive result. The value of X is 3.5 km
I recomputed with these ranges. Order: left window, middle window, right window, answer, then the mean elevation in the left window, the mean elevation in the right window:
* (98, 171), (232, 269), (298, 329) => 1.7 km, 2.43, 2.3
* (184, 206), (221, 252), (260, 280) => 1.1 km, 2.27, 2.34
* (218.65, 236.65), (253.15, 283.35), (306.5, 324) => -2.5 km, 2.23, 2.06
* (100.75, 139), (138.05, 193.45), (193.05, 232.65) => 1.7 km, 2.51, 2.24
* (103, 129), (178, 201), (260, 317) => 1.5 km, 2.51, 2.38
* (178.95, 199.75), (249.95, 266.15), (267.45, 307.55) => 1.1 km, 2.29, 2.46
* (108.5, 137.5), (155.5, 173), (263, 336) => 1.0 km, 2.46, 2.44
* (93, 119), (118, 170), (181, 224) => 2.3 km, 2.62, 2.24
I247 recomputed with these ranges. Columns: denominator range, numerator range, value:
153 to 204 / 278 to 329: 1.04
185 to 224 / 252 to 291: 1.05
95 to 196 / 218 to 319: 0.96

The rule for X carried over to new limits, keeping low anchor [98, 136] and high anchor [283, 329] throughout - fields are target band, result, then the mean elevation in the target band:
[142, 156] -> 1.08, 2.3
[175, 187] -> 0.88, 2.29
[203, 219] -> 1.53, 2.21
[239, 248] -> 0.73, 2.22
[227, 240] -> 0.98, 2.24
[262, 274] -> 0.34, 2.33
